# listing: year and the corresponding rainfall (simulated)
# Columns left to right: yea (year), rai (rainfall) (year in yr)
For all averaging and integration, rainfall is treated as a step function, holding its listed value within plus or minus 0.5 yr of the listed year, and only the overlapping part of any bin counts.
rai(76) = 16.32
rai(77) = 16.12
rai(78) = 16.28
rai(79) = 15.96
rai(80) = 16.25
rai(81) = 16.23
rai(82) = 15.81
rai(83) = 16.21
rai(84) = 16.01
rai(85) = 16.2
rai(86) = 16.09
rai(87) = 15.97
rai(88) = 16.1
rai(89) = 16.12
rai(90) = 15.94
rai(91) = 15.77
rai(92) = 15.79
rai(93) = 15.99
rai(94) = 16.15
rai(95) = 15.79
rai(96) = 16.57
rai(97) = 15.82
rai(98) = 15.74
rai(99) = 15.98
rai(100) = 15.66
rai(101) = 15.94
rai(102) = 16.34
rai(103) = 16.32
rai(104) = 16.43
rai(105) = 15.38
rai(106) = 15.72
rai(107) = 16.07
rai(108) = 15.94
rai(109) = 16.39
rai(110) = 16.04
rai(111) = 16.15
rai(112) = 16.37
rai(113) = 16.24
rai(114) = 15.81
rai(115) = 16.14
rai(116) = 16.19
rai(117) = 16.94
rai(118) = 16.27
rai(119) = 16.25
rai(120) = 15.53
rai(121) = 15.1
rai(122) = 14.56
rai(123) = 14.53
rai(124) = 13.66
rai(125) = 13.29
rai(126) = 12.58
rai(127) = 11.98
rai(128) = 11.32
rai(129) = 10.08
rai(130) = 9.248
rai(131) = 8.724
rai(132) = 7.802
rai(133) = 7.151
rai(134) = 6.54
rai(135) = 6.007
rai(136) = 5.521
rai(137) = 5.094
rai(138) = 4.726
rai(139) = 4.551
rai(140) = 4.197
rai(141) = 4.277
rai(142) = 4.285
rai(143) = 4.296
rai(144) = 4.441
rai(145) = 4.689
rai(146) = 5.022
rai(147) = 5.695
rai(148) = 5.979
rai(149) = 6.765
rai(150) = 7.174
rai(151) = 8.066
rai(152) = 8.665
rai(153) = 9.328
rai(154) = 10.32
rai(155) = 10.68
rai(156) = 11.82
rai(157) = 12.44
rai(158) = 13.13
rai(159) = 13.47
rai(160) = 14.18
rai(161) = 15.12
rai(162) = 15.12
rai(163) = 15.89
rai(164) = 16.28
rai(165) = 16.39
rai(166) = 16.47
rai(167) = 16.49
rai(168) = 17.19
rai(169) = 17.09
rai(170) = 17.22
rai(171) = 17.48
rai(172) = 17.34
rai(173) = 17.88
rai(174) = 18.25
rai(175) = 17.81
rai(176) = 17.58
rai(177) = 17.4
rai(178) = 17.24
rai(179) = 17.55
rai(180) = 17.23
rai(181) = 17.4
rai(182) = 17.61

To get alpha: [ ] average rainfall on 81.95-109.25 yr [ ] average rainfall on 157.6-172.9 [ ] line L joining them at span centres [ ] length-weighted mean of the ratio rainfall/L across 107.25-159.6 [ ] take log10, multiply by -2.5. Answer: 0.45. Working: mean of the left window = 16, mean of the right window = 16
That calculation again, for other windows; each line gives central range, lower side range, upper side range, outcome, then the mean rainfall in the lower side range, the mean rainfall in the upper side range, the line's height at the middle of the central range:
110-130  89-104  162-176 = 0.12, 16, 17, 16.3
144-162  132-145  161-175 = 0.18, 5.18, 16.8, 10.9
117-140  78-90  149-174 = 0.38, 16.1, 13.9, 14.8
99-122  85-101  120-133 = -0.16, 16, 11.9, 13.8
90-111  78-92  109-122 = 0.00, 16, 16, 16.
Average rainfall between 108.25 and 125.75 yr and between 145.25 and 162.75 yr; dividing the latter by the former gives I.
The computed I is 0.7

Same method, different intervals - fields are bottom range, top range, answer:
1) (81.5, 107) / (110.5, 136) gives 0.80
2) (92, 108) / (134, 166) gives 0.56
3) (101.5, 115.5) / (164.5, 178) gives 1.07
